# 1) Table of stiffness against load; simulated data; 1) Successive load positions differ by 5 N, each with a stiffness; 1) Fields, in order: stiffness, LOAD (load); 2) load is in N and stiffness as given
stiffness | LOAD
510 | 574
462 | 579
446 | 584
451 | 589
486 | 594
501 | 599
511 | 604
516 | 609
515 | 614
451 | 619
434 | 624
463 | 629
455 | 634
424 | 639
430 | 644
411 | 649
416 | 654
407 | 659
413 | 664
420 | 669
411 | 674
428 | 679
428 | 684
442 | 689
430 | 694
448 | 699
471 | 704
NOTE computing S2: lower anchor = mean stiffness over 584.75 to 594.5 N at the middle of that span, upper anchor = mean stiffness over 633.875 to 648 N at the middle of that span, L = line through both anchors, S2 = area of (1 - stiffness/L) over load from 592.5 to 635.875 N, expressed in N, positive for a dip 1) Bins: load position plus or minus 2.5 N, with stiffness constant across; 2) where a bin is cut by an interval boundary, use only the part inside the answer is -3.41 N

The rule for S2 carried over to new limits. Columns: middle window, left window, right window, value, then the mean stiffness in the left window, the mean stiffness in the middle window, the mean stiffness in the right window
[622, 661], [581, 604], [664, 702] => 1.74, 475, 430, 429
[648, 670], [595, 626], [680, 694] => 1.96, 489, 413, 433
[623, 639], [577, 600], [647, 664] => -0.60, 467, 448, 412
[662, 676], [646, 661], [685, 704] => 0.30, 412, 415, 443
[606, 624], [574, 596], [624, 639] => -1.22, 466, 486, 449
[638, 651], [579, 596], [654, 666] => 0.00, 460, 422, 411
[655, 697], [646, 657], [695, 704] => 1.03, 414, 422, 451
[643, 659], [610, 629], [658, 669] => 0.48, 470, 416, 413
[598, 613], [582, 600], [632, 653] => -1.74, 469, 511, 428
